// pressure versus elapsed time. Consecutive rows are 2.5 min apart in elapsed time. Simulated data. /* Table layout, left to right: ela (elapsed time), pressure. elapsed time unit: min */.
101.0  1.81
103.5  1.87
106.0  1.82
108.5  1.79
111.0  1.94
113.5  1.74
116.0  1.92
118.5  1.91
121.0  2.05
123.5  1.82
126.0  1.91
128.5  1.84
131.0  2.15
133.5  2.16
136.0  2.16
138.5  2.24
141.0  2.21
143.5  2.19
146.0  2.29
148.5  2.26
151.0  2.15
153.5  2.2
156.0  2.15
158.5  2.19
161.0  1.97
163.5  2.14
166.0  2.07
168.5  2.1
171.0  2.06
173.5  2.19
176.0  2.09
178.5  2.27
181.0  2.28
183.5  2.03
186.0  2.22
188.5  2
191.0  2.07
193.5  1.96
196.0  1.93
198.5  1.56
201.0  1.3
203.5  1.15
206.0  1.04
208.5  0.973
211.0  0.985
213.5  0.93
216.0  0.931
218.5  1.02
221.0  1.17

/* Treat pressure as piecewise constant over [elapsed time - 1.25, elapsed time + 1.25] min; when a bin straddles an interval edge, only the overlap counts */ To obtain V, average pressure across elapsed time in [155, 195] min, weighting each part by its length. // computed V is 2.11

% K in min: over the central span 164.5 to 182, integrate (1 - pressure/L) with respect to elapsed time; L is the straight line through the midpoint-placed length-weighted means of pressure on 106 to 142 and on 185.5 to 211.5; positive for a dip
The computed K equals -4.6 min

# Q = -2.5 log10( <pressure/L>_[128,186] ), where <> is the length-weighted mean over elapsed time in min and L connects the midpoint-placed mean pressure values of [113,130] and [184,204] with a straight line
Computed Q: -0.164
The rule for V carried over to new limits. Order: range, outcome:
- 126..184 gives 2.14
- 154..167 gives 2.11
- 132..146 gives 2.2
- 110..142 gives 2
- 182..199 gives 1.99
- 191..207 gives 1.54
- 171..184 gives 2.17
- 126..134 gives 2.02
